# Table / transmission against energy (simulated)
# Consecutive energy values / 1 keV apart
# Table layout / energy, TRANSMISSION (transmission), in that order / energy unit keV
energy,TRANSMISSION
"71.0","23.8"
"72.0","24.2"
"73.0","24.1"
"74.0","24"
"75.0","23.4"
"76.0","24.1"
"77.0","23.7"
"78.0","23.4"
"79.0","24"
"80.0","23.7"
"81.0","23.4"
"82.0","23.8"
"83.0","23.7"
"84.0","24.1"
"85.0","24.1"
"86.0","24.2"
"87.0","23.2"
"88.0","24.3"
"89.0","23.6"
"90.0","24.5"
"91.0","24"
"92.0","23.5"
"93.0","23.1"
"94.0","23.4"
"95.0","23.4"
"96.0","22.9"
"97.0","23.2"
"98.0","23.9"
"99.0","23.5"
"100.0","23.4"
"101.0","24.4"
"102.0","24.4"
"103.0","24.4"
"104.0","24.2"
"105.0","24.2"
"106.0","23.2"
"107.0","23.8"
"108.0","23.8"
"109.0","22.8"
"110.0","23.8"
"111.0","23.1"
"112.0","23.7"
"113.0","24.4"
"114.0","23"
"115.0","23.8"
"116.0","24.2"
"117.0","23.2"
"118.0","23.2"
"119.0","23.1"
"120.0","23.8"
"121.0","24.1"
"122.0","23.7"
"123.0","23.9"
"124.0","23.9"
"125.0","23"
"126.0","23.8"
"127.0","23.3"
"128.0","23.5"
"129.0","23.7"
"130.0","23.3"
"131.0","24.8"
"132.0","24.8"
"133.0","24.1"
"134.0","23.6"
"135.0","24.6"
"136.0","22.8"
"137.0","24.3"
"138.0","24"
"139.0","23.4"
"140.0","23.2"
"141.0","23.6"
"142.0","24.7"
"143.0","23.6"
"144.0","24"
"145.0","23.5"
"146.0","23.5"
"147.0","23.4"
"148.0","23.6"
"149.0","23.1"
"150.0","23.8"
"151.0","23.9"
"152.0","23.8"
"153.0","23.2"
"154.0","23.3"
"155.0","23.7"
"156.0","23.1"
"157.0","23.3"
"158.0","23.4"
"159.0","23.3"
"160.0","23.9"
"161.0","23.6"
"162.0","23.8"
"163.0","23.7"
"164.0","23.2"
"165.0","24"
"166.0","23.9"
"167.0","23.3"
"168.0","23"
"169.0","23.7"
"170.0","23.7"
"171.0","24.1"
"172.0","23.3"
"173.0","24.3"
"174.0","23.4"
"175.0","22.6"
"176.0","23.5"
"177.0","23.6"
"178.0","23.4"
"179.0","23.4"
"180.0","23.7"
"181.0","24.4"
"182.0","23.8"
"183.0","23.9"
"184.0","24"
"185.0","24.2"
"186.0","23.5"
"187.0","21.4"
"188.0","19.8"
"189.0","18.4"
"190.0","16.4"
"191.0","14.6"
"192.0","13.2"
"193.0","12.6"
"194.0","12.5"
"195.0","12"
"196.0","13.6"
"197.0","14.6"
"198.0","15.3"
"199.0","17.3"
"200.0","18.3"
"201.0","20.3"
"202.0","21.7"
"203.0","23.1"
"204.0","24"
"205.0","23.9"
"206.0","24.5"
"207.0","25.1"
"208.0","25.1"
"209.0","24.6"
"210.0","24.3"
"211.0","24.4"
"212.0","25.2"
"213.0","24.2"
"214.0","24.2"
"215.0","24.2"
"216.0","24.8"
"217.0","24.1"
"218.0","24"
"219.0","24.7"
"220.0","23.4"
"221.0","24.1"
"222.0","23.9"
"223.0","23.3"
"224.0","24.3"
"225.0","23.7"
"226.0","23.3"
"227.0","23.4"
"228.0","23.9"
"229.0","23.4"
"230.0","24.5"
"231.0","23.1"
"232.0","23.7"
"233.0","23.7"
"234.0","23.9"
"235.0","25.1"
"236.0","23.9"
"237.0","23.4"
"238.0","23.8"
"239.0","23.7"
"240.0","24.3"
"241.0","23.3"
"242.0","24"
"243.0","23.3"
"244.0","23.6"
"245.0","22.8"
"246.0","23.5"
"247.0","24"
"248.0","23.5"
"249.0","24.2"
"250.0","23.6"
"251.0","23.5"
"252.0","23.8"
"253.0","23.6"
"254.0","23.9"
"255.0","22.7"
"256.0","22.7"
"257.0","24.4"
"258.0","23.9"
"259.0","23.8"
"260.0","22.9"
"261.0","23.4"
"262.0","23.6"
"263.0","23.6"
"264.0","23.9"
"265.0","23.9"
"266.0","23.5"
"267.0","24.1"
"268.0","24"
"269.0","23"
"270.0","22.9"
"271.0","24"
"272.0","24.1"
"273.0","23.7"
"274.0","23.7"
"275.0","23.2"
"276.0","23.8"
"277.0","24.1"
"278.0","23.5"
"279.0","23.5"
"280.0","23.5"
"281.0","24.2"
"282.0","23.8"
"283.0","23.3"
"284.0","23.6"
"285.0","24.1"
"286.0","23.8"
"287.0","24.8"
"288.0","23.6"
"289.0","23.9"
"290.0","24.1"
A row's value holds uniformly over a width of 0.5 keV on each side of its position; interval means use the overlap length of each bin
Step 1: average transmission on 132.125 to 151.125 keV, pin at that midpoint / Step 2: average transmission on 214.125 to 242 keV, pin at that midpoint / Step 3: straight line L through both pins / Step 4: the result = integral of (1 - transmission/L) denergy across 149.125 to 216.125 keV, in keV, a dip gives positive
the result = 5.0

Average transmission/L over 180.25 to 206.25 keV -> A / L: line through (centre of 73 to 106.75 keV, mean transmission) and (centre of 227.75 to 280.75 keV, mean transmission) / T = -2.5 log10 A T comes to 0.22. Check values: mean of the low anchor 23.8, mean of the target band 19.3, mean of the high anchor 23.7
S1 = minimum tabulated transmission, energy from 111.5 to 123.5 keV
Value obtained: 23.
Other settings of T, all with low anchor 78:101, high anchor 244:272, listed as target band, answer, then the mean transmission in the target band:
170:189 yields 0.019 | 23.2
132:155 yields -0.002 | 23.7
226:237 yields -0.010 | 23.8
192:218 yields 0.135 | 20.9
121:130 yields 0.003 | 23.6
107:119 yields 0.006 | 23.5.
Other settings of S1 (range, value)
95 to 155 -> 22.8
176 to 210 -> 12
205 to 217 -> 23.9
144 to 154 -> 23.1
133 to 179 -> 22.6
